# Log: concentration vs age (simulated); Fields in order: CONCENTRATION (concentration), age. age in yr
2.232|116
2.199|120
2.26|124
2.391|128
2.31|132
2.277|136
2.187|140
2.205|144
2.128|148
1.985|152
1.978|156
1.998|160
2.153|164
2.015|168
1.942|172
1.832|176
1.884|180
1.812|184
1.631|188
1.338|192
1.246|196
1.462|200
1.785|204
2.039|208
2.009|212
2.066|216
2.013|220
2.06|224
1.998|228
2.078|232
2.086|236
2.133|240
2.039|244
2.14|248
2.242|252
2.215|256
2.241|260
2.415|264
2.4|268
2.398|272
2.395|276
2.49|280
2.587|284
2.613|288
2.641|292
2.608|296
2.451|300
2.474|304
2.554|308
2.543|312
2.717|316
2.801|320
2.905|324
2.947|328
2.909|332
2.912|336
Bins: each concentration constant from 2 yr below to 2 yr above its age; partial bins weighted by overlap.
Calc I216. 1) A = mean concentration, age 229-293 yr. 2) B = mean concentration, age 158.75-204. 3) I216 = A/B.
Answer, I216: 1.32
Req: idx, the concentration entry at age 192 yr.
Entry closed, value 1.338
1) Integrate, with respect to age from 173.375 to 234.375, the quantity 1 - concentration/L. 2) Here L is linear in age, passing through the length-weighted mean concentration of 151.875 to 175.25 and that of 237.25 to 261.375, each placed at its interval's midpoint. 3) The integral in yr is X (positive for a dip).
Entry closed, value 7.67 yr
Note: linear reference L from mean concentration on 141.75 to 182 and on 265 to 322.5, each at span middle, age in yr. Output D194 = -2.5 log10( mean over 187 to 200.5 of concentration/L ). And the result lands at 0.46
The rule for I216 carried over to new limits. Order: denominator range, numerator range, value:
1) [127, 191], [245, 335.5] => 1.25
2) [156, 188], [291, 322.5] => 1.35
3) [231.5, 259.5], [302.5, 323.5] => 1.23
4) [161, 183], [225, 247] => 1.06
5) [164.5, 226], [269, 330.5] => 1.43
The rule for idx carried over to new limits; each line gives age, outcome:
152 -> 1.985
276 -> 2.395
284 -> 2.587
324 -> 2.905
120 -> 2.199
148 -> 2.128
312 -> 2.543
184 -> 1.812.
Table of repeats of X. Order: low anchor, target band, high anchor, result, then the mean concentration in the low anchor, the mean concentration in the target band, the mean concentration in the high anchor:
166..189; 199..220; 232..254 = 0.9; 1.86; 1.91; 2.12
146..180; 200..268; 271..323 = 6.4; 2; 2.09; 2.57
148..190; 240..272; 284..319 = 1.6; 1.93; 2.24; 2.58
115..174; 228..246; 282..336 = 2.7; 2.15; 2.07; 2.68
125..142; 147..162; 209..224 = 1.4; 2.29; 2.02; 2.03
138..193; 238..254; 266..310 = 1.2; 1.95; 2.14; 2.51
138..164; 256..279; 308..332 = 1.8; 2.09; 2.36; 2.77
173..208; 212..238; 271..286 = -1.0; 1.66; 2.05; 2.47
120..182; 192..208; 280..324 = 5.1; 2.11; 1.55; 2.61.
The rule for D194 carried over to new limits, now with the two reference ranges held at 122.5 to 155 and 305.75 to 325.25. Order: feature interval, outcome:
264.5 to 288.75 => 0.05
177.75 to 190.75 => 0.31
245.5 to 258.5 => 0.15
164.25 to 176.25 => 0.16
